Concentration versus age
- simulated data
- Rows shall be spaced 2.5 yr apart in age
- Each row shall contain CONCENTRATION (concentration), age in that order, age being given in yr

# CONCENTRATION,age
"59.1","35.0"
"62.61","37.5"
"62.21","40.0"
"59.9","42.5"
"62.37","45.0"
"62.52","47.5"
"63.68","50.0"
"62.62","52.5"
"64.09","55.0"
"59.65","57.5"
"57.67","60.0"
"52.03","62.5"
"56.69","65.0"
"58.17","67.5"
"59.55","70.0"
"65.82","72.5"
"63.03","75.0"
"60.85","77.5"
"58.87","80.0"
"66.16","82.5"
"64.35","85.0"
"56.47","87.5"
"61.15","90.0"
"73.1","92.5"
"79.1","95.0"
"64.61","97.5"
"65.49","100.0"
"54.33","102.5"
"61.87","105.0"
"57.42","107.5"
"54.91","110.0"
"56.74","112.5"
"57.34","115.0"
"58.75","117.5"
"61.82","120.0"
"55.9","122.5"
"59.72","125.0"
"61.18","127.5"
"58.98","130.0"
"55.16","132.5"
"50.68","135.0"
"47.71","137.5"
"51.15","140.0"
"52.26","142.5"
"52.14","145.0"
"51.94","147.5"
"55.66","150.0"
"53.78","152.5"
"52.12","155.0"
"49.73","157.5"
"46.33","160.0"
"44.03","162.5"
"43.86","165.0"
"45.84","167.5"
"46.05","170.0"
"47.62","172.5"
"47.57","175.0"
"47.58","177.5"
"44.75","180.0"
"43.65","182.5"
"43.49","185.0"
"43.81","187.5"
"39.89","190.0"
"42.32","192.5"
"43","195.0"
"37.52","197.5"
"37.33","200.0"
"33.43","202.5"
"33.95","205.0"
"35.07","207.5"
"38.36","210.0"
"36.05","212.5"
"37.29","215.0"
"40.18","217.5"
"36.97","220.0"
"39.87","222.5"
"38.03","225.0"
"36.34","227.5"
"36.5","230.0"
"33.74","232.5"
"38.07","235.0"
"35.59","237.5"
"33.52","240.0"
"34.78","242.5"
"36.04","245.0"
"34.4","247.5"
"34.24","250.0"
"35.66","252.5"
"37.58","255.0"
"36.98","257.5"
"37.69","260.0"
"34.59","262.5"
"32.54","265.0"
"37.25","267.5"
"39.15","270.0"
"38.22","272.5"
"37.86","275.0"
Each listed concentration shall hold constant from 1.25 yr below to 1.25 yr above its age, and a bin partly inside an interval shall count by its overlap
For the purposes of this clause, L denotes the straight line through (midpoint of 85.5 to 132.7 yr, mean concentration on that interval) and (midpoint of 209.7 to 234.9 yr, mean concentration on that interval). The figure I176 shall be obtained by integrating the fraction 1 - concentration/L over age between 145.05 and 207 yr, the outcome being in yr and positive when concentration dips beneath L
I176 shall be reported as 3.01 yr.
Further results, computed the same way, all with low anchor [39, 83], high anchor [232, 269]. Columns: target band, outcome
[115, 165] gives -3.12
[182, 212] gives 2.54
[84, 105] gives -3.11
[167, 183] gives -0.23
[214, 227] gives 0.39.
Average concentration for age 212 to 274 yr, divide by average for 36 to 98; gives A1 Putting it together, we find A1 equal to 0.59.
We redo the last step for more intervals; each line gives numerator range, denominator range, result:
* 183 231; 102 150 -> 0.69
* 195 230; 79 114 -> 0.59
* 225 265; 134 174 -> 0.72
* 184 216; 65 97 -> 0.61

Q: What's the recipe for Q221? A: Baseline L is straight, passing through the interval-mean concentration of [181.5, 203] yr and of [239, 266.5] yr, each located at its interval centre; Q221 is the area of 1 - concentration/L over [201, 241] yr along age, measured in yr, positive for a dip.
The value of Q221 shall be 1.7 yr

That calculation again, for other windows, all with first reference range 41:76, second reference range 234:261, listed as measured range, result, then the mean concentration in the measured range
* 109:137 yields -2.70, 57.1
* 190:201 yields 0.66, 40.1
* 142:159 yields -1.37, 52.4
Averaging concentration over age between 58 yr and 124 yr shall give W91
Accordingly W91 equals 60.8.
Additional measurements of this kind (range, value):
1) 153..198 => 45.2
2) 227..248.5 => 35.4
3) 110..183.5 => 51.8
